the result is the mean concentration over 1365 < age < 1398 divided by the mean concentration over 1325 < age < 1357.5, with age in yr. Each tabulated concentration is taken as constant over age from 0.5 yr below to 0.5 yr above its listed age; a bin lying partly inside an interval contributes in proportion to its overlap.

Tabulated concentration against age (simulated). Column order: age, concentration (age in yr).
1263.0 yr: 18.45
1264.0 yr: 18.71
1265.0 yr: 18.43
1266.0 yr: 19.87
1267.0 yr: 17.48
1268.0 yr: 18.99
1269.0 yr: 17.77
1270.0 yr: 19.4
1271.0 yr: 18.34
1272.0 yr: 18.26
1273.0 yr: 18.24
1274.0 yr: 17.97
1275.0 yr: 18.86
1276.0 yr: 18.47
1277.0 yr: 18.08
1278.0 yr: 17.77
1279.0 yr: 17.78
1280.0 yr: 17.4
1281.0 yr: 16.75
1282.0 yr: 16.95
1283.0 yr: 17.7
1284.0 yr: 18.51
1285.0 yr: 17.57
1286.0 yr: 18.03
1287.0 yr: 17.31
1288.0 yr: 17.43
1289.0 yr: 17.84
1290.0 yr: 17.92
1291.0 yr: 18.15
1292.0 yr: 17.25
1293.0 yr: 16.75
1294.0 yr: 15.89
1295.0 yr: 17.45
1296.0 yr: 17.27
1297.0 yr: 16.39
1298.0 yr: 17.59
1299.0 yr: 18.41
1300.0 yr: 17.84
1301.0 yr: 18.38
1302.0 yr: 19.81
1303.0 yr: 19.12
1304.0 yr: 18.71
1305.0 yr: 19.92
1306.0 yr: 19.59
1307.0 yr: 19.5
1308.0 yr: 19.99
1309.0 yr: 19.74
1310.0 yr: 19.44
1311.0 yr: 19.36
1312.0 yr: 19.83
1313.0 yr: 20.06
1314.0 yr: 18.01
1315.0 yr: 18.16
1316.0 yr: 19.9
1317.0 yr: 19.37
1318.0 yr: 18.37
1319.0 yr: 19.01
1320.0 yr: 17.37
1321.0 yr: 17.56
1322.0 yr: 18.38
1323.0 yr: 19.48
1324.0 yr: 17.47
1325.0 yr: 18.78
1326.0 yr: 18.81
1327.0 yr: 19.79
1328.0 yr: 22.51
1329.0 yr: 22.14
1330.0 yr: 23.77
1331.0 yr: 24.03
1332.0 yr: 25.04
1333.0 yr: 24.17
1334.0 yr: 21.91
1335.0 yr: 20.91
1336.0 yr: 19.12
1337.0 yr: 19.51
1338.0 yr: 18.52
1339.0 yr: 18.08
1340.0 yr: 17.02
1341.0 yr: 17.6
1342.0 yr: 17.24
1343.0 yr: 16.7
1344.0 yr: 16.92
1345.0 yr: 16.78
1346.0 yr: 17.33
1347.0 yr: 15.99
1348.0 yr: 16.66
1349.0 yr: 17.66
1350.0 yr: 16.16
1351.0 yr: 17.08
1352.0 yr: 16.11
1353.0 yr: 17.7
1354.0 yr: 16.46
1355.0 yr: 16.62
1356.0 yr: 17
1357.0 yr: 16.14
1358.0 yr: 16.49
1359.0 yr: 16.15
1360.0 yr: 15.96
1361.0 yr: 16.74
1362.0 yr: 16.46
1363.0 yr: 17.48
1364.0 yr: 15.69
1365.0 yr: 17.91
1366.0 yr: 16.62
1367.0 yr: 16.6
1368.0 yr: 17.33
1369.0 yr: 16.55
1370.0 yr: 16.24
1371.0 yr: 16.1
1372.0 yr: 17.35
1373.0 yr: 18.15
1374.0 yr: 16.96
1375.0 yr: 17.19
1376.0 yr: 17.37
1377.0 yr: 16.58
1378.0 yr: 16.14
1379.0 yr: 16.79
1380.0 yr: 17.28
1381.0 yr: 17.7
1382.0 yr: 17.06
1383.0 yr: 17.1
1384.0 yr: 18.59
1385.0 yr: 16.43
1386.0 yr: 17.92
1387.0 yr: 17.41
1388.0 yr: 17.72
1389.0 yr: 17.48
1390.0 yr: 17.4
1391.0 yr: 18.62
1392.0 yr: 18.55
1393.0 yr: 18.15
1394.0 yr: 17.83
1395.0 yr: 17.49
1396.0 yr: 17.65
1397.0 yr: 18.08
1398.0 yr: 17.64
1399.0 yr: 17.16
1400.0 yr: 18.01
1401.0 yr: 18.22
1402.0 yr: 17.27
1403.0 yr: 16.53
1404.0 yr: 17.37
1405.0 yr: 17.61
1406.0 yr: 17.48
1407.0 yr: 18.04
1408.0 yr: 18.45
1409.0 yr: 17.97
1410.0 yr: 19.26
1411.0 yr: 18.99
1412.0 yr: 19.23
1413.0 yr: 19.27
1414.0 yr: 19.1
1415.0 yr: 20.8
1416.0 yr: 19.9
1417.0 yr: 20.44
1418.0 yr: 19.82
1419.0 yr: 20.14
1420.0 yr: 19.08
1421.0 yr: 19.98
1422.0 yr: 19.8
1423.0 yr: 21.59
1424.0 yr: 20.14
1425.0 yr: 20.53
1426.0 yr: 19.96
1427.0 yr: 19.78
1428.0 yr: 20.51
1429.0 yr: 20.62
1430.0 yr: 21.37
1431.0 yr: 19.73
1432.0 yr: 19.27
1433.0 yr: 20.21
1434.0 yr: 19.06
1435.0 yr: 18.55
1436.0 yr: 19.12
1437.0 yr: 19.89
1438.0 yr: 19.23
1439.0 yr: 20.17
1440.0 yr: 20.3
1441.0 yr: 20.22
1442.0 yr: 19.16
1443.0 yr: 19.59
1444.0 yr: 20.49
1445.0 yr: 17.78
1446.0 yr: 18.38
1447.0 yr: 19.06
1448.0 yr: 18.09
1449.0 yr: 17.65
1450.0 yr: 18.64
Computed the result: 0.92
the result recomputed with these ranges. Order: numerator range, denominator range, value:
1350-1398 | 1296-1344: 0.88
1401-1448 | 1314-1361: 1.04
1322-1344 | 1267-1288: 1.11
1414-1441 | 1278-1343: 1.06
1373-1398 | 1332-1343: 0.90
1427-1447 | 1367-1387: 1.15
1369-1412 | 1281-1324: 0.96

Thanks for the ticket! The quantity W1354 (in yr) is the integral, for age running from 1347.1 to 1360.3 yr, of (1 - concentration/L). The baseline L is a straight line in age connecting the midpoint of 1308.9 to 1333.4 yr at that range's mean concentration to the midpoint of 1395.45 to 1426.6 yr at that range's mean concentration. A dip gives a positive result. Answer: 2.0 yr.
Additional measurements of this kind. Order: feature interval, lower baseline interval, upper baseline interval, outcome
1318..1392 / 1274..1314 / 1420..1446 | 3.8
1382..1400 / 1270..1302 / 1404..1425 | 1.3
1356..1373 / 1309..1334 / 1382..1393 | 1.7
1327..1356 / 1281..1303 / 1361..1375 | -2.9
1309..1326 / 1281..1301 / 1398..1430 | -0.9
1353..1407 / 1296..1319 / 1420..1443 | 6.4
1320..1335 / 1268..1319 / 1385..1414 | -2.2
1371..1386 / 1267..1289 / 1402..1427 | 1.3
